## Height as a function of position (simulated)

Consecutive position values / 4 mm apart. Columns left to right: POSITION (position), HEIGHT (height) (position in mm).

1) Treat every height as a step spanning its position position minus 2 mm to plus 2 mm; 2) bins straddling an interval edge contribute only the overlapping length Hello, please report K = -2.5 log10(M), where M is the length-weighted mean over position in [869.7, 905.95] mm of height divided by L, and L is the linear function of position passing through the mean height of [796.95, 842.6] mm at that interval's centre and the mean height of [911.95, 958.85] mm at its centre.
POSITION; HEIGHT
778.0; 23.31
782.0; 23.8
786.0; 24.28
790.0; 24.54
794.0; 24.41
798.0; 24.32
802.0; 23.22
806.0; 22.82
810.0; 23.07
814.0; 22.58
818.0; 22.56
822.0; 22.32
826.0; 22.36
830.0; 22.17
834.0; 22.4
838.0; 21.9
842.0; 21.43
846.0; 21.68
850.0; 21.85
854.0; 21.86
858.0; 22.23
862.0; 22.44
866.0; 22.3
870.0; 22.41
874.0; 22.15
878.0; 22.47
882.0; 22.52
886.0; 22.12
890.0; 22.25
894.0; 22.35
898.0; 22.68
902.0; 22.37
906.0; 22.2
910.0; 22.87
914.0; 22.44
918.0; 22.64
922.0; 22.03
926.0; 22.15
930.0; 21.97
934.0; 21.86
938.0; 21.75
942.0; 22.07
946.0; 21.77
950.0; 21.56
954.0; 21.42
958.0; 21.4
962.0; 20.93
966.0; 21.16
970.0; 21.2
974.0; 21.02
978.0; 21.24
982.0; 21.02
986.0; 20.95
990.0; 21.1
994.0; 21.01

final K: -0.01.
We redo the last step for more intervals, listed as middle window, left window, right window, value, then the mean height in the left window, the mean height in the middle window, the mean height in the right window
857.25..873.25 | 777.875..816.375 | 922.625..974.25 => 0.018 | 23.6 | 22.3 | 21.6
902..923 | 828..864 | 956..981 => -0.045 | 22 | 22.4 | 21.2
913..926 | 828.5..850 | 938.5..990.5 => -0.040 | 21.9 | 22.3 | 21.3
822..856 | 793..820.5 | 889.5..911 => 0.047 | 23.2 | 22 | 22.4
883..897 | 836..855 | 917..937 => -0.018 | 21.7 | 22.3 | 22.1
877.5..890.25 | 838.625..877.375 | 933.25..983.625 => -0.022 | 22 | 22.3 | 21.4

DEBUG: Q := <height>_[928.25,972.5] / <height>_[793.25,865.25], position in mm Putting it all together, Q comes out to 1.0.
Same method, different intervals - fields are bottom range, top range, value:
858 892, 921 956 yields 0.98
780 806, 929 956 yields 0.91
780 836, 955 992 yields 0.91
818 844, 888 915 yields 1.01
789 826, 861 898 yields 0.96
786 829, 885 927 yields 0.96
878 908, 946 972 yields 0.95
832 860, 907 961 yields 1.00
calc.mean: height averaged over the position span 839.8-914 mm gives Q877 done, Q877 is 22.2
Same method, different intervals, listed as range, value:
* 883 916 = 22.4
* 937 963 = 21.6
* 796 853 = 22.5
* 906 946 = 22.2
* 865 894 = 22.3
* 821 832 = 22.3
